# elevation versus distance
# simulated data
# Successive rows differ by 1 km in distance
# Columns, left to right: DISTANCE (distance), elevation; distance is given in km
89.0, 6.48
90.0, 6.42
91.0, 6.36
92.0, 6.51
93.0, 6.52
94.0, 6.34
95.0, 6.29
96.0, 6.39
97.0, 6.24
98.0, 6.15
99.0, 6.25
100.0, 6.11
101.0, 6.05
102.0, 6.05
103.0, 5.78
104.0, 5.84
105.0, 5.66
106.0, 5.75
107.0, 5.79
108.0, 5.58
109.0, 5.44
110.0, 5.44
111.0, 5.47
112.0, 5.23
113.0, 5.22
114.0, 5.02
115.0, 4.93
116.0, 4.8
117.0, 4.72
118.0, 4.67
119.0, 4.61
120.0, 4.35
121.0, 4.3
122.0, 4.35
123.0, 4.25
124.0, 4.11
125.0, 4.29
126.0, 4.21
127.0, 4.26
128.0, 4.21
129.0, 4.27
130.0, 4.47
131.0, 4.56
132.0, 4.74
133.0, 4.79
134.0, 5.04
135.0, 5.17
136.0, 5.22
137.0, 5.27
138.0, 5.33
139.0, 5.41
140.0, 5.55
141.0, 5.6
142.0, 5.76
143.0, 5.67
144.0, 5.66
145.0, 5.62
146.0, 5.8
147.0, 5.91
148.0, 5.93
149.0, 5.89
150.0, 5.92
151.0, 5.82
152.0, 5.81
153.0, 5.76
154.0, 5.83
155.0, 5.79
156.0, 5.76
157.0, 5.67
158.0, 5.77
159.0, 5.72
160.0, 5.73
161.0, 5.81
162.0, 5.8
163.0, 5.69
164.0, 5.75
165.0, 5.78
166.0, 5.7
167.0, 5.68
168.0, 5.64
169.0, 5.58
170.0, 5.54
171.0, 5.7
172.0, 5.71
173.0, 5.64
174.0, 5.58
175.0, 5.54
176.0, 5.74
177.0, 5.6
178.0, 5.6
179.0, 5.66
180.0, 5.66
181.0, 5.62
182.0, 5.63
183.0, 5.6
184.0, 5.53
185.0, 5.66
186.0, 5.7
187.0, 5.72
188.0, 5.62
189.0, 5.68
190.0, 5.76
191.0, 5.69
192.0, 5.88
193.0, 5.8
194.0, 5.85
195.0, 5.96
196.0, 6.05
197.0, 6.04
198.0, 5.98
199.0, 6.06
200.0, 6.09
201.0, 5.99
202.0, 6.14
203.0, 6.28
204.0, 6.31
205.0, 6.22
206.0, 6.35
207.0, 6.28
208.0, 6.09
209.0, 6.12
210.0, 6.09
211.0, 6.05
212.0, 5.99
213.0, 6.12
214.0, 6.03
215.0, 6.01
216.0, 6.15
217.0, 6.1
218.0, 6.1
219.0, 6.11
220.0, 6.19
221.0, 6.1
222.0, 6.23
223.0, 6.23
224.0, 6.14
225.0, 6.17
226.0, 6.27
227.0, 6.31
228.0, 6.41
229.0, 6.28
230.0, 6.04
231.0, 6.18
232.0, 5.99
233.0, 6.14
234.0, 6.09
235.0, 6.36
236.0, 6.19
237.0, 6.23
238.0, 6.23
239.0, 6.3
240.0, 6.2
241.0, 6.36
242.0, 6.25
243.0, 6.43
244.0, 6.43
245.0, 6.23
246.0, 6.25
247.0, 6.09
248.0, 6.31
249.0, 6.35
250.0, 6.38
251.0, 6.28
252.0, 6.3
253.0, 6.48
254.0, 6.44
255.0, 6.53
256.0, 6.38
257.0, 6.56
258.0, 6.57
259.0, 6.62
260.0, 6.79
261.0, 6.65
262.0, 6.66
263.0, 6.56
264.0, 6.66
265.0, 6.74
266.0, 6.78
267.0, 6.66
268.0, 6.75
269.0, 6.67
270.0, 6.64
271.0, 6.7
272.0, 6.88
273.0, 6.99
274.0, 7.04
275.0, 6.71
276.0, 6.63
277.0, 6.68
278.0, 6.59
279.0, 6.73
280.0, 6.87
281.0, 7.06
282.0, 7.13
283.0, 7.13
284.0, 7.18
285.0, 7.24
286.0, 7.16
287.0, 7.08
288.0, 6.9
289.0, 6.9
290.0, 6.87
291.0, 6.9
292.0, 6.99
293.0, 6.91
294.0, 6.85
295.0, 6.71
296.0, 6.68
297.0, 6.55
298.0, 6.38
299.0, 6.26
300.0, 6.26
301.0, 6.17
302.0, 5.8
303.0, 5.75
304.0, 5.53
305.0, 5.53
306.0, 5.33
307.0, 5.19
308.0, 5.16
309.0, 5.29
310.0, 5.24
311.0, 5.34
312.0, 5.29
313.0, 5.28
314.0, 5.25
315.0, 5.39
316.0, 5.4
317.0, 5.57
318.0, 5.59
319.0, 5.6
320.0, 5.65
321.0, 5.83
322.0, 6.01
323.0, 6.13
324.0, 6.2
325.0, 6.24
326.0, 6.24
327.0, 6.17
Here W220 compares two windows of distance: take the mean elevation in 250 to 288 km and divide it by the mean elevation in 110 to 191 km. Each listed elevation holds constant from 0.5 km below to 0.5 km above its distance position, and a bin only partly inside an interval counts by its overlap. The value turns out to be 1.26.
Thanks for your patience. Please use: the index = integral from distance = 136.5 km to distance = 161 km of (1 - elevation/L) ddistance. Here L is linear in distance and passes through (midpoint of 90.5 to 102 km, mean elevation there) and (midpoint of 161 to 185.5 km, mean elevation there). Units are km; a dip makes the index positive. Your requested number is 0.6 km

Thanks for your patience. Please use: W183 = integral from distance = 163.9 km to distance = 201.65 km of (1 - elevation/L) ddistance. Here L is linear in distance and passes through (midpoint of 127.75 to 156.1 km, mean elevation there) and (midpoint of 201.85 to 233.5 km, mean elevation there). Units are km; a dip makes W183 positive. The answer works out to 0.49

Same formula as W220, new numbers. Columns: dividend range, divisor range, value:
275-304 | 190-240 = 1.10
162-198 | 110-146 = 1.16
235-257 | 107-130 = 1.34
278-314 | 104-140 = 1.29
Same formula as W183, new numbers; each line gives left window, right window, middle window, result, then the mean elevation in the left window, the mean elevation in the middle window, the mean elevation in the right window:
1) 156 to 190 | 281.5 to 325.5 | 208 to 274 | -4.87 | 5.67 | 6.35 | 6.13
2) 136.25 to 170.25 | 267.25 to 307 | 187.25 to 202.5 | 0.22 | 5.7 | 5.9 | 6.63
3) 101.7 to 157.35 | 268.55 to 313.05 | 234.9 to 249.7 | -0.51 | 5.22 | 6.28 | 6.44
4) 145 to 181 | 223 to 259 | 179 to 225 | 0.27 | 5.73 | 5.98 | 6.29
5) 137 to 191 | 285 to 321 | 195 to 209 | -0.86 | 5.69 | 6.14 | 6.04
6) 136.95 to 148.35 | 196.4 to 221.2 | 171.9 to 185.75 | 0.65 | 5.64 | 5.63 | 6.12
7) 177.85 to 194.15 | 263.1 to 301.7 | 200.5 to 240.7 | -0.63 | 5.68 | 6.17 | 6.78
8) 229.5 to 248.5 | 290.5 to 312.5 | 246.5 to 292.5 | -4.55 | 6.23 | 6.72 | 6.01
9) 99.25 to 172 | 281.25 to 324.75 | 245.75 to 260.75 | -1.34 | 5.34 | 6.43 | 6.14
